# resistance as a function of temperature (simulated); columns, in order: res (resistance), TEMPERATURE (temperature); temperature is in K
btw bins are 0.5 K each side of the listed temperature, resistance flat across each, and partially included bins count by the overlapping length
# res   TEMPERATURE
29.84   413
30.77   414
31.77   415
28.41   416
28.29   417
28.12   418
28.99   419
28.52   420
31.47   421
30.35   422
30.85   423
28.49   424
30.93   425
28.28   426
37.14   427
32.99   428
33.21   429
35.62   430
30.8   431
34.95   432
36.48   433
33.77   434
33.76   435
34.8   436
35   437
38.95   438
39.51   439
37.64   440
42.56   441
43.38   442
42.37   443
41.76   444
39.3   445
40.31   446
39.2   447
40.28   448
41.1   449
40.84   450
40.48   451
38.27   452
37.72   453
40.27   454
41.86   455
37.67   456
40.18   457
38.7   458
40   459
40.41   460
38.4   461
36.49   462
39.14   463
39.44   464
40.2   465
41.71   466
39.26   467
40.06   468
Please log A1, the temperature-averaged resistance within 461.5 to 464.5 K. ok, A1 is 38.4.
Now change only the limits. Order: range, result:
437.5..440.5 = 38.7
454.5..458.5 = 39.6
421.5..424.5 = 29.9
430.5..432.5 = 32.9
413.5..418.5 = 29.5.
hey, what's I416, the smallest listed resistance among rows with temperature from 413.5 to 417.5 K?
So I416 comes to 28.29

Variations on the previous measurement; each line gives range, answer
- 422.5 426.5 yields 28.28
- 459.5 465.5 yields 36.49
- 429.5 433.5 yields 30.8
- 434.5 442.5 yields 33.76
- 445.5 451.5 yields 39.2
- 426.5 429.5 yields 32.99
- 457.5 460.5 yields 38.7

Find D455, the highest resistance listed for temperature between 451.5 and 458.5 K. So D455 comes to 41.86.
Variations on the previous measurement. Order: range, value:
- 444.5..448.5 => 40.31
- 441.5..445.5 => 43.38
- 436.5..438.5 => 38.95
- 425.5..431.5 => 37.14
